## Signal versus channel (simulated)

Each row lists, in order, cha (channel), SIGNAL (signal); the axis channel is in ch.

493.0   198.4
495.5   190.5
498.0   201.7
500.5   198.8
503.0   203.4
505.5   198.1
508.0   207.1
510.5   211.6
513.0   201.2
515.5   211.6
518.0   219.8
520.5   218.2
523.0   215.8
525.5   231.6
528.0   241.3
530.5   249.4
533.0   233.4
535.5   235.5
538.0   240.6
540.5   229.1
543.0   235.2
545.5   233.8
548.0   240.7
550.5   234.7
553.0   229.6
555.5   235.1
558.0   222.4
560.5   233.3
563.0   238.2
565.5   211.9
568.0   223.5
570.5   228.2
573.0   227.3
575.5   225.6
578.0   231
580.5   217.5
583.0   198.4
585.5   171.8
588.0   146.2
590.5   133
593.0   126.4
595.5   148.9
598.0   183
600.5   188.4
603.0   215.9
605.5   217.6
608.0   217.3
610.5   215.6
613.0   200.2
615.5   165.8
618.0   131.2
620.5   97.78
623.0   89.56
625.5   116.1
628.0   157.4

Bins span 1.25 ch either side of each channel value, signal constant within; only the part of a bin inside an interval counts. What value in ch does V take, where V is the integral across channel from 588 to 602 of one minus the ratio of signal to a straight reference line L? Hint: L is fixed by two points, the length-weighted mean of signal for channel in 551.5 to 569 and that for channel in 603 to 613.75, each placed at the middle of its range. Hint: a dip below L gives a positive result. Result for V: 3.9 ch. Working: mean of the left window 228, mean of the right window 214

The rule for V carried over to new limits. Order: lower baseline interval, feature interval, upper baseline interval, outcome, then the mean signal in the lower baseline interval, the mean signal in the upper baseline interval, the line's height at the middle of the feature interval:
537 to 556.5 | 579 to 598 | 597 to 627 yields 2.8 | 235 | 170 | 193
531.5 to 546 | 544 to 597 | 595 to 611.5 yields 2.7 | 235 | 200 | 218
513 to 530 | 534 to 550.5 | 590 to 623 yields -2.0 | 223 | 170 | 210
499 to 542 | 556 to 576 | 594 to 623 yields -3.0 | 220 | 176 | 197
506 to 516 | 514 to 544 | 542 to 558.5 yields -1.5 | 207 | 234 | 219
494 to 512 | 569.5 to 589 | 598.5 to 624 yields -2.5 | 202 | 175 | 183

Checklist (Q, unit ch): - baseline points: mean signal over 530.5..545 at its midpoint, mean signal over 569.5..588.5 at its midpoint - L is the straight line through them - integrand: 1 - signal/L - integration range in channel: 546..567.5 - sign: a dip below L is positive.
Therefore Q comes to -0.7 ch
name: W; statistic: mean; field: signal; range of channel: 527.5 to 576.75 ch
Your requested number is 232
